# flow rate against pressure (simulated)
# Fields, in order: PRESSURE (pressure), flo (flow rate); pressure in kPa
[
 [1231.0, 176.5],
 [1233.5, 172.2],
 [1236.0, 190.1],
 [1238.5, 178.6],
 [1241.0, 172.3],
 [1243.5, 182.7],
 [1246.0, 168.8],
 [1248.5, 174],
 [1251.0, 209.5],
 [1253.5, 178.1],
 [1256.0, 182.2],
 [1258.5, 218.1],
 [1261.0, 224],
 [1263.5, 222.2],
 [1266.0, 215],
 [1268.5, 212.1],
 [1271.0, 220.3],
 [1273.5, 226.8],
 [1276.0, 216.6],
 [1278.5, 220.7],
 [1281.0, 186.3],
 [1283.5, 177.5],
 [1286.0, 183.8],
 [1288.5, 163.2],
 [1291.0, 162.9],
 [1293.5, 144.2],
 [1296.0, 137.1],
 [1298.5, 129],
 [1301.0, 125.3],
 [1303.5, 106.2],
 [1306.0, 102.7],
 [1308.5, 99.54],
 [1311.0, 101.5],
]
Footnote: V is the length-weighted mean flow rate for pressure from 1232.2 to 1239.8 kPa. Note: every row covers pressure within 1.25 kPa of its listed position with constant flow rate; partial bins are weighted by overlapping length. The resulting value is 180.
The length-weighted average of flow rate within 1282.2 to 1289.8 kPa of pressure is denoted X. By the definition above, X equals 175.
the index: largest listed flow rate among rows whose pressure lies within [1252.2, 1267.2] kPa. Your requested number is 224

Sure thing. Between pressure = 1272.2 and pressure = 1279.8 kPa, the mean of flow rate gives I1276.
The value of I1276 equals 221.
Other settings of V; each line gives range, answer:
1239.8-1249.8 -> 175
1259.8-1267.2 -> 220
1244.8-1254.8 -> 183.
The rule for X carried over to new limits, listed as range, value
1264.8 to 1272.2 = 216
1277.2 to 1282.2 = 204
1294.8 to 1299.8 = 133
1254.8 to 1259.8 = 201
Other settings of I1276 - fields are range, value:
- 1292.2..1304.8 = 128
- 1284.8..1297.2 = 158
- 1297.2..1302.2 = 127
